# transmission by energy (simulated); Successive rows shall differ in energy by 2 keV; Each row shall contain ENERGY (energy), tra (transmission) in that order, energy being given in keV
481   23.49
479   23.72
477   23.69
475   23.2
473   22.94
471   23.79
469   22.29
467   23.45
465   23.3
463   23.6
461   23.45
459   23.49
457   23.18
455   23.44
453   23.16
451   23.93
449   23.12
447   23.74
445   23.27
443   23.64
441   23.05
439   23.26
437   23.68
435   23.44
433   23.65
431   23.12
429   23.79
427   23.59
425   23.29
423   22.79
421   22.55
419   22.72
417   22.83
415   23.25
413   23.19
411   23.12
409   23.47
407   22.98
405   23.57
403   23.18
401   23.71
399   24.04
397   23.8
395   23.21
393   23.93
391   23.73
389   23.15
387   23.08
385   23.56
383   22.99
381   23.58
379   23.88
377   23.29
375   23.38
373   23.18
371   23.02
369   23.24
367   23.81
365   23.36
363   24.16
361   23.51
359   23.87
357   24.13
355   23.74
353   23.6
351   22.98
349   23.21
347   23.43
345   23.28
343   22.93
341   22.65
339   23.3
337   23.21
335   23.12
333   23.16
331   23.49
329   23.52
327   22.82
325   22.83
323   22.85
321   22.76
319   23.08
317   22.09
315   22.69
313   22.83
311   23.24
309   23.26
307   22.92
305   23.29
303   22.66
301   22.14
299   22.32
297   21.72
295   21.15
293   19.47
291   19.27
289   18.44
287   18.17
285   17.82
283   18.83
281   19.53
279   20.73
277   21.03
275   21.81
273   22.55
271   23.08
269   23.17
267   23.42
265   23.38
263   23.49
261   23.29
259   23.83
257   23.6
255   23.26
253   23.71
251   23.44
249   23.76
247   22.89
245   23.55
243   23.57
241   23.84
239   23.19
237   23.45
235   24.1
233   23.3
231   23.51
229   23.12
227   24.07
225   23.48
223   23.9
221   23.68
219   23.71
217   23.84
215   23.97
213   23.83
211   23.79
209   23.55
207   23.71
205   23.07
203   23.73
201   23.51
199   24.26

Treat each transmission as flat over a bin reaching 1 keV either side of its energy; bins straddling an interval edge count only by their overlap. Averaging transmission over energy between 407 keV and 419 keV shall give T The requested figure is 23.1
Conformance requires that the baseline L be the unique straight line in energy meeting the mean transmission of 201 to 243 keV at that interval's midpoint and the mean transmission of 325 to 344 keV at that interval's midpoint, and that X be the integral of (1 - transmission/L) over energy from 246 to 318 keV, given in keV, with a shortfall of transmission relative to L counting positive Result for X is 4.2 keV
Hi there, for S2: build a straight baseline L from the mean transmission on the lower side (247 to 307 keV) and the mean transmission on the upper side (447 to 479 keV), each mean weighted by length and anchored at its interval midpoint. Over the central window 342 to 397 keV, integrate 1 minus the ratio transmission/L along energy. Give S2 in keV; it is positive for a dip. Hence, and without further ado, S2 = -2.1 keV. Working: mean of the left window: 21.8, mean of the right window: 23.4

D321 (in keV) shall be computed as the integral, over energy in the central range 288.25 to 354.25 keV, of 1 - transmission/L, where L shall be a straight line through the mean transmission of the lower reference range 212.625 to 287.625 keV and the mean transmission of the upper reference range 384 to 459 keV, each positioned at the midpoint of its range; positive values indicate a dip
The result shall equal 1.4 keV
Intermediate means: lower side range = 22.8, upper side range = 23.4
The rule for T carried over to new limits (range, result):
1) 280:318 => 21.1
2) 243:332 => 22.2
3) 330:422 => 23.4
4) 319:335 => 23.1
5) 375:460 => 23.4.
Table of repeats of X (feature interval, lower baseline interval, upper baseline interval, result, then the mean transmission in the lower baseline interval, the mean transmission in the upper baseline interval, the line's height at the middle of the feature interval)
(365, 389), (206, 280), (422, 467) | 0.0 keV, 23.3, 23.4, 23.4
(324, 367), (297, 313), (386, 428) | -0.7 keV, 22.8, 23.3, 23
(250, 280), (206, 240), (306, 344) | 0.6 keV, 23.7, 23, 23.4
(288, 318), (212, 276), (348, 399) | 2.1 keV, 23.5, 23.5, 23.5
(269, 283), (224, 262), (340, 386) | 1.3 keV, 23.5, 23.4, 23.5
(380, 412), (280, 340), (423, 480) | -0.9 keV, 21.9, 23.4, 22.8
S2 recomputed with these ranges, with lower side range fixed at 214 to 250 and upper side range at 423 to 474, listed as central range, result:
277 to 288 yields 2.0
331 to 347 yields 0.2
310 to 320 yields 0.3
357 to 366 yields -0.1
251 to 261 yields 0.0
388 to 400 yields -0.1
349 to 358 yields 0.0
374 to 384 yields 0.0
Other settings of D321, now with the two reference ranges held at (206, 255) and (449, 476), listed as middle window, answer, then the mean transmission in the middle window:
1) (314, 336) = 0.5 keV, 22.9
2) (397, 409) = -0.1 keV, 23.5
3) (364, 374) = 0.0 keV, 23.3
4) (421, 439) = 0.0 keV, 23.4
